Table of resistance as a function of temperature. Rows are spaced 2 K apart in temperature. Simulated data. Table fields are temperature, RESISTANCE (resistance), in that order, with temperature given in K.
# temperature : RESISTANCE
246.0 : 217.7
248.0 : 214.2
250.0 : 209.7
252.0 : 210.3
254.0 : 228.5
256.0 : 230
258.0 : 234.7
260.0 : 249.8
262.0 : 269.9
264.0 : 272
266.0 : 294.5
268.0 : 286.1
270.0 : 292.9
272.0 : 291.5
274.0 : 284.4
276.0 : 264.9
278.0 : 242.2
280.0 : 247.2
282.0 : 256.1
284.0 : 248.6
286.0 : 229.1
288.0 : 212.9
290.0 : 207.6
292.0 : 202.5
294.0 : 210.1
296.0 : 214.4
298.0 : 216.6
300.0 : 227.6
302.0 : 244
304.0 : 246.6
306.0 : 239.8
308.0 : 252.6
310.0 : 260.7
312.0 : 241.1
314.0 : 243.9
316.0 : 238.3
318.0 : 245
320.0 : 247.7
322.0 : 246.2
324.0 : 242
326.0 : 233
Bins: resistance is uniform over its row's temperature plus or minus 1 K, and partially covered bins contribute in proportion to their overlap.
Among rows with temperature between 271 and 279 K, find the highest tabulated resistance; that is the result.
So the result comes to 291.5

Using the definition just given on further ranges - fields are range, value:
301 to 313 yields 260.7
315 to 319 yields 245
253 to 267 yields 294.5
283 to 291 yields 248.6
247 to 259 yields 234.7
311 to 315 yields 243.9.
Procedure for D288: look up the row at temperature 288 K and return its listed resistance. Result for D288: 212.9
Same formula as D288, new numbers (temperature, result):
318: 245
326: 233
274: 284.4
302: 244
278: 242.2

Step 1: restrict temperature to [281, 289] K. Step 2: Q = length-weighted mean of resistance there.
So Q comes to 237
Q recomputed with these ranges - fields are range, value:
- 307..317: 247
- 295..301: 220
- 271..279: 271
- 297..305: 234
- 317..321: 246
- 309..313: 251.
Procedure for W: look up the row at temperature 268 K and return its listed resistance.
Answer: 286.1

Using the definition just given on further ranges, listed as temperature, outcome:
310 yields 260.7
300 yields 227.6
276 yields 264.9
